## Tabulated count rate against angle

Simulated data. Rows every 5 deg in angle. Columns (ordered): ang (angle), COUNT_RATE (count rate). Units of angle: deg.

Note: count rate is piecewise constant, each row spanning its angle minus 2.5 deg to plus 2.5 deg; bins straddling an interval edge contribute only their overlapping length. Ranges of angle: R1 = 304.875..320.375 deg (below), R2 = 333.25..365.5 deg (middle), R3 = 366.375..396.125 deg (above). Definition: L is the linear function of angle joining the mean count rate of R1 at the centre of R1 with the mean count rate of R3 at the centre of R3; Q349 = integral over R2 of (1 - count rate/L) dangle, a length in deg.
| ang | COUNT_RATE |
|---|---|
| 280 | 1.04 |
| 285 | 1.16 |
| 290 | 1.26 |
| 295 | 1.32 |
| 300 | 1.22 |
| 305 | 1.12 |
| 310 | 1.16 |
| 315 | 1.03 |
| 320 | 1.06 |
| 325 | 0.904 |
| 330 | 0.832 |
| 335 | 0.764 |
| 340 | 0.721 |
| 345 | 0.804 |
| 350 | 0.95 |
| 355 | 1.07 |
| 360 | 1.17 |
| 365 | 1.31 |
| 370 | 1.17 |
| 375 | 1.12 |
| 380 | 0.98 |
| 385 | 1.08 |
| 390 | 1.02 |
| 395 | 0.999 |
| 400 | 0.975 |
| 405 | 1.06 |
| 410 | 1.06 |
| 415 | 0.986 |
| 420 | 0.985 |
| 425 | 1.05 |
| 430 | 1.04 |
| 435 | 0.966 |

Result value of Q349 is 3.83 deg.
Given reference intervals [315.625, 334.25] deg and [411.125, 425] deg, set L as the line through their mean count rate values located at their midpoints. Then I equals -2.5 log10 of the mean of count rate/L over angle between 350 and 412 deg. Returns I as -0.11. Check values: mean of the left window 0.926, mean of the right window 1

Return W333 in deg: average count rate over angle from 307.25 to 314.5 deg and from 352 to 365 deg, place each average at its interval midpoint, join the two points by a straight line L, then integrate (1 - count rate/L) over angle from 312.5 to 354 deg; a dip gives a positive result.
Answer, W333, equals 9.0 deg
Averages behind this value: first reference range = 1.12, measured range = 0.89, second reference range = 1.15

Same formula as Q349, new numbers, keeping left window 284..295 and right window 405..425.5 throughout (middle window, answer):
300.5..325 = 2.4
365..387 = -0.4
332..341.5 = 3.4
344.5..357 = 1.9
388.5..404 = 0.8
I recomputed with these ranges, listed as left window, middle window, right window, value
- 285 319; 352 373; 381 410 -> -0.09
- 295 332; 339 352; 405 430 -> 0.26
